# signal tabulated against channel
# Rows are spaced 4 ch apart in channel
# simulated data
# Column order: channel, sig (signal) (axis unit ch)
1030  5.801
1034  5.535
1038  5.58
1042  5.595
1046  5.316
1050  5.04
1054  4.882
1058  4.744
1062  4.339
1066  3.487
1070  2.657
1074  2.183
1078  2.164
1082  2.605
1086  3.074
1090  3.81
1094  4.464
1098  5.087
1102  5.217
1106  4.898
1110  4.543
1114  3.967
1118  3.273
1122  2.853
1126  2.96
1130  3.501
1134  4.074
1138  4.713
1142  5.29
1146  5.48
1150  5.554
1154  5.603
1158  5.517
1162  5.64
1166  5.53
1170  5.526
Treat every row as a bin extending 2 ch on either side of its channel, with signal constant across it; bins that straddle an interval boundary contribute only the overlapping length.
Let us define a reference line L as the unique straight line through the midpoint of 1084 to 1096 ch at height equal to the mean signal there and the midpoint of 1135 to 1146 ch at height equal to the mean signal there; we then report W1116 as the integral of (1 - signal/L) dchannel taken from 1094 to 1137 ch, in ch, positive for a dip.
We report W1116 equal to 2.6 ch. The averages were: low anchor 3.78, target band 4.07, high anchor 5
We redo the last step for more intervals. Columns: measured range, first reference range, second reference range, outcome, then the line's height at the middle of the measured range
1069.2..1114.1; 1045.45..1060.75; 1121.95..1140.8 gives 5.9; 4.36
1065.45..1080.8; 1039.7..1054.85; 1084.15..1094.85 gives 6.3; 4.31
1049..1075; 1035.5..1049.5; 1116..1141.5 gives 5.9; 5.05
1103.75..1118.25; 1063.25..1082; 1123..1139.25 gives -4.1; 3.36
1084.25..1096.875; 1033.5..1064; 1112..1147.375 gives 1.8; 4.53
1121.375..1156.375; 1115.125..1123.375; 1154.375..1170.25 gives -1.7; 4.26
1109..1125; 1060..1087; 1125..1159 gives 2.0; 4.1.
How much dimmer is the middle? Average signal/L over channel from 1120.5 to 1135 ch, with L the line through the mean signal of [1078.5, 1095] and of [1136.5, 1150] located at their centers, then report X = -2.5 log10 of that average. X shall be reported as 0.38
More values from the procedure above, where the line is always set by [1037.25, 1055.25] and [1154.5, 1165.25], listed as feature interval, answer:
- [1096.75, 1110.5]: 0.10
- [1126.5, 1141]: 0.33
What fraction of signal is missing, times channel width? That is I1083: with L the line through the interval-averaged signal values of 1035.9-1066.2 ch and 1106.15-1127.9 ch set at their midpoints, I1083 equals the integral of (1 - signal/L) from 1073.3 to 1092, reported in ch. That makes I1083 6.5 ch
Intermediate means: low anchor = 4.96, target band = 2.81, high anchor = 3.64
